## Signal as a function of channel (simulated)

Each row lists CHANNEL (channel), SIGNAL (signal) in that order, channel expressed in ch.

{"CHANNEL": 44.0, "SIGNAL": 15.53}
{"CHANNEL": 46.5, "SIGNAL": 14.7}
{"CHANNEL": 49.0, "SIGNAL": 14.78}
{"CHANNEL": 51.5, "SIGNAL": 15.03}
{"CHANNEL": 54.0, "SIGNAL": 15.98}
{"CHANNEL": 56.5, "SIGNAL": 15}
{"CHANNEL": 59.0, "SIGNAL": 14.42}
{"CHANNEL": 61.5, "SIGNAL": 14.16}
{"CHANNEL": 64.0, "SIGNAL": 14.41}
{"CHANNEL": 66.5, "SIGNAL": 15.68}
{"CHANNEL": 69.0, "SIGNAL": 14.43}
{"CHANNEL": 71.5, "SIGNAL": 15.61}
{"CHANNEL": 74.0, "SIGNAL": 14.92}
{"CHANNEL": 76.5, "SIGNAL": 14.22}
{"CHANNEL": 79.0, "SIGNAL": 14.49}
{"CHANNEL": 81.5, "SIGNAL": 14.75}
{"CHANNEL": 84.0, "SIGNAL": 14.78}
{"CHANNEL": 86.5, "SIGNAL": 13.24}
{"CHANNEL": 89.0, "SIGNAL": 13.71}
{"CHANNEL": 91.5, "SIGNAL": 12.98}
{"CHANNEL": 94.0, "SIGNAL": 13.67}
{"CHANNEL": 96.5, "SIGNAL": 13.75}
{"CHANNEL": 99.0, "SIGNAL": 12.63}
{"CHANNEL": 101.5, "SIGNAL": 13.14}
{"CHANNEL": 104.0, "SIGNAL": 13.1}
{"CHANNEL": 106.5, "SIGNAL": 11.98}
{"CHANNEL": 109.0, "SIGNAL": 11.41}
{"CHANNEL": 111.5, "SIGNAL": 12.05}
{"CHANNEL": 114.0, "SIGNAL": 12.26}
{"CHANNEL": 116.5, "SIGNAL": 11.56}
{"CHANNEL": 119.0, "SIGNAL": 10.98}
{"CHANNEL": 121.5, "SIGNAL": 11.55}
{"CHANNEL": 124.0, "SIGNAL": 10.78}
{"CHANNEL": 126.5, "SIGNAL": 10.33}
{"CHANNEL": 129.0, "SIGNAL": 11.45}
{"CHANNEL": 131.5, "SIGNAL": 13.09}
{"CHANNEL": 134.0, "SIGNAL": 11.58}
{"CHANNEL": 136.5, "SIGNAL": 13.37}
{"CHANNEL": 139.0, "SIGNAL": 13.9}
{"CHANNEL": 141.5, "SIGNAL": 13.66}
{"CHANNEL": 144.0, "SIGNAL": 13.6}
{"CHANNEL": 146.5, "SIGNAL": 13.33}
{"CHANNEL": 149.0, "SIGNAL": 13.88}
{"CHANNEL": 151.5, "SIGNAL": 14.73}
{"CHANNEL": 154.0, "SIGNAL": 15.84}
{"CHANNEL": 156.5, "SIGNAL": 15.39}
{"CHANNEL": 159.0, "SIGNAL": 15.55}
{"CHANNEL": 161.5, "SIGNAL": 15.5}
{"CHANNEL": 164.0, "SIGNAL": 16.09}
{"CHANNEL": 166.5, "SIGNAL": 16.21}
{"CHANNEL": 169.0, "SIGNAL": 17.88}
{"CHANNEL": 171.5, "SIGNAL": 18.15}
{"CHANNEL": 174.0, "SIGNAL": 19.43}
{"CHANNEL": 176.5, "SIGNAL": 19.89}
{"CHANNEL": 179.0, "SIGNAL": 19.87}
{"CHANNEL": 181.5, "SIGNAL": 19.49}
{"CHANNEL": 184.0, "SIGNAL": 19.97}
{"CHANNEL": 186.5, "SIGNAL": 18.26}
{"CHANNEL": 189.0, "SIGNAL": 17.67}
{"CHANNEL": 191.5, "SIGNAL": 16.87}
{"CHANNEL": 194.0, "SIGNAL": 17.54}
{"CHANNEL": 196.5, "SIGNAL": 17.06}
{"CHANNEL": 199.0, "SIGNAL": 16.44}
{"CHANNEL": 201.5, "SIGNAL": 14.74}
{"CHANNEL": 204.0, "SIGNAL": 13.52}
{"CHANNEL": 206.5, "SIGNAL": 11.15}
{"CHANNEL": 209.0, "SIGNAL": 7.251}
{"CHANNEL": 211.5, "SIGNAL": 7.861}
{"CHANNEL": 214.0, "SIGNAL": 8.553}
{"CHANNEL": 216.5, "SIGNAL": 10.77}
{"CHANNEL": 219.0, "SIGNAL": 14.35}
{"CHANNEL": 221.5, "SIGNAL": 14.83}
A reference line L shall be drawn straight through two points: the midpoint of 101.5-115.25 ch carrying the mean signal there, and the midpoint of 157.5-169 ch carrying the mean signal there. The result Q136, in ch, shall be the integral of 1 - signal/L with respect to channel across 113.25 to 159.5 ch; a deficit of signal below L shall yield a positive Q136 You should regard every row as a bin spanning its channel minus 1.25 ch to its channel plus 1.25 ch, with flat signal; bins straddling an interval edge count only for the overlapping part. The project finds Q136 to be 4.14 ch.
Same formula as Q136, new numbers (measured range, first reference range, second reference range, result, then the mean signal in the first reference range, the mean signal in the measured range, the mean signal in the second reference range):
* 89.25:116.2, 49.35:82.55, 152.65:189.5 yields 5.33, 14.9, 12.7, 17.7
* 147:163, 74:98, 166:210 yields 0.83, 14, 15.1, 16.8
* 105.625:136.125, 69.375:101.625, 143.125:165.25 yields 6.00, 14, 11.6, 14.9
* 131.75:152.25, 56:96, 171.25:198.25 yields 4.19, 14.4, 13.5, 18.5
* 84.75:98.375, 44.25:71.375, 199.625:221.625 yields 0.64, 14.9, 13.5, 11.4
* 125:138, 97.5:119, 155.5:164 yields 1.67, 12.2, 12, 15.6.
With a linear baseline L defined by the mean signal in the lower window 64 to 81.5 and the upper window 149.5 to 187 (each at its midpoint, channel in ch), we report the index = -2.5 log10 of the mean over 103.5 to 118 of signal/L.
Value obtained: 0.304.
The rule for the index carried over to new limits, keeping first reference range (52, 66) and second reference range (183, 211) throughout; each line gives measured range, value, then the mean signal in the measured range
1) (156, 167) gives -0.042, 15.7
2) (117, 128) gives 0.343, 11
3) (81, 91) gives 0.071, 14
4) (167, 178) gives -0.225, 18.7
